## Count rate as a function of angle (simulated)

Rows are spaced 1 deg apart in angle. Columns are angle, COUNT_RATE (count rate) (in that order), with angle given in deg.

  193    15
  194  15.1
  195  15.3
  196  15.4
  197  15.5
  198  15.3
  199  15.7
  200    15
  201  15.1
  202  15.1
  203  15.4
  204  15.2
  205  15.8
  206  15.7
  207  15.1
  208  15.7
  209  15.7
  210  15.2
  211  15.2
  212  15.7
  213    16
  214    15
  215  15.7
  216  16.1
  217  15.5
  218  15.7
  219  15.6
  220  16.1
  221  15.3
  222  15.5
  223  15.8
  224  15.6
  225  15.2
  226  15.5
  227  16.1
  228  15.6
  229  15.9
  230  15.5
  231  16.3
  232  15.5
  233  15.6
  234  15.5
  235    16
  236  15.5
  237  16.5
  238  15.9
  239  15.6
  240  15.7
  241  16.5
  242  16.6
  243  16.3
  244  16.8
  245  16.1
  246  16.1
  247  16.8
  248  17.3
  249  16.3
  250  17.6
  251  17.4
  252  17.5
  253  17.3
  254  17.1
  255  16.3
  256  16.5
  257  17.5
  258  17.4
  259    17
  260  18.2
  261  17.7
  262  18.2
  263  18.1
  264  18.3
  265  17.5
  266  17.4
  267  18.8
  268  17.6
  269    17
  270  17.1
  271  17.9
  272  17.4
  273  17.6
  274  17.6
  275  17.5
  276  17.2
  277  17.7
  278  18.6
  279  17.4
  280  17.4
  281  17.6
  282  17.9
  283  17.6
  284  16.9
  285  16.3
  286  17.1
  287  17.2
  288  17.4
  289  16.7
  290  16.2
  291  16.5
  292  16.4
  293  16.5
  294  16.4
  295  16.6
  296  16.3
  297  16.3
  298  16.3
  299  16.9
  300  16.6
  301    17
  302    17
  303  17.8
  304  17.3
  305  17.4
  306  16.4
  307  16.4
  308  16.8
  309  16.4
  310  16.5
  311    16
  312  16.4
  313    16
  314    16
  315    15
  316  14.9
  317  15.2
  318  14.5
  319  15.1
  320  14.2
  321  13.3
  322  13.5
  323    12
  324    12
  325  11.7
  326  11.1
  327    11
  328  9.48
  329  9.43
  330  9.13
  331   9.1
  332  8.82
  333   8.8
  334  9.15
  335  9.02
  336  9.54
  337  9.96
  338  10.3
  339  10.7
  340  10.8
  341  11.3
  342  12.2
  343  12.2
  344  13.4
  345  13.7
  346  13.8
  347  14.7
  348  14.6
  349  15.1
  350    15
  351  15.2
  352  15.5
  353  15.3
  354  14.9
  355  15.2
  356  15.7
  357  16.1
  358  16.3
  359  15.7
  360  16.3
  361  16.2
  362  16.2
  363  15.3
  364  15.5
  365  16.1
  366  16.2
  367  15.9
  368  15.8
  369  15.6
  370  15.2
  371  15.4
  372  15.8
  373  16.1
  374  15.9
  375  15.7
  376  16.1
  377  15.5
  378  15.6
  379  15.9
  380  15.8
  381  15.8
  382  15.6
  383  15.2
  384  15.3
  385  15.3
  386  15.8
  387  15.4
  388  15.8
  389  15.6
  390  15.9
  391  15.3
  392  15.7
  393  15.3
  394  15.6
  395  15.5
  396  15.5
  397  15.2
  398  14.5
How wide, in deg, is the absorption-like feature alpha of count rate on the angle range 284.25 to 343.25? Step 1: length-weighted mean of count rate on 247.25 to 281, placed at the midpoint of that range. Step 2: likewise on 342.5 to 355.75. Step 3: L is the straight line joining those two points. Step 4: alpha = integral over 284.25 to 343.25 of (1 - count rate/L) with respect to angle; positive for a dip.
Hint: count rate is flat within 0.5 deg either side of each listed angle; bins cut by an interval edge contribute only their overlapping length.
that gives 6.4 deg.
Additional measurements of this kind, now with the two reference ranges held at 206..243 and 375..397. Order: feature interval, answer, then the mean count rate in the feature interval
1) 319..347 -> 7.9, 11.2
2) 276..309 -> -2.7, 17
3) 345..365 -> 0.3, 15.4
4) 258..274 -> -2.1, 17.7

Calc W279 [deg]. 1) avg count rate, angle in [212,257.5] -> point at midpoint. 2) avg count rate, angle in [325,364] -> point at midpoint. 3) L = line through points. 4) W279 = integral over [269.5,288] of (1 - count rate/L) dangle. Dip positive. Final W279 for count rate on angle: -3.31 deg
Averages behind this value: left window 16.1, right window 12.8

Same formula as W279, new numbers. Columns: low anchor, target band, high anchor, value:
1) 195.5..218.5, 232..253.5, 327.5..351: -3.06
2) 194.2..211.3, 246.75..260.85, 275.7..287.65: -0.41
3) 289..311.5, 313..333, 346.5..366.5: 4.72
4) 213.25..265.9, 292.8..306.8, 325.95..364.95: -2.29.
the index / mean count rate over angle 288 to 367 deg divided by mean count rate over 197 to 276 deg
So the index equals 0.9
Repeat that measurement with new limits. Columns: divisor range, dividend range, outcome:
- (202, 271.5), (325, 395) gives 0.86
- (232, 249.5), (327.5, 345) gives 0.64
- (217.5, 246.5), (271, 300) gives 1.08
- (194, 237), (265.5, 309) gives 1.10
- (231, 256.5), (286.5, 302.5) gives 1.01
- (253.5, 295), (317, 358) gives 0.72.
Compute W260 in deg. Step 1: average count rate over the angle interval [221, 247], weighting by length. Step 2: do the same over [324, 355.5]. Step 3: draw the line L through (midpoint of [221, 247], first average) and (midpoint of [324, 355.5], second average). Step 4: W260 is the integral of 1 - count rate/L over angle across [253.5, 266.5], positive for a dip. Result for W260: -2.2 deg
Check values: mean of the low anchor 15.9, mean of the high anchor 11.9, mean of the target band 17.5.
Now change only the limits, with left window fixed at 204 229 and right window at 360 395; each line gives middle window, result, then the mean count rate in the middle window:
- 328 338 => 4.1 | 9.28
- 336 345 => 2.5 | 11.4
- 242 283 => -4.6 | 17.4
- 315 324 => 0.9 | 14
